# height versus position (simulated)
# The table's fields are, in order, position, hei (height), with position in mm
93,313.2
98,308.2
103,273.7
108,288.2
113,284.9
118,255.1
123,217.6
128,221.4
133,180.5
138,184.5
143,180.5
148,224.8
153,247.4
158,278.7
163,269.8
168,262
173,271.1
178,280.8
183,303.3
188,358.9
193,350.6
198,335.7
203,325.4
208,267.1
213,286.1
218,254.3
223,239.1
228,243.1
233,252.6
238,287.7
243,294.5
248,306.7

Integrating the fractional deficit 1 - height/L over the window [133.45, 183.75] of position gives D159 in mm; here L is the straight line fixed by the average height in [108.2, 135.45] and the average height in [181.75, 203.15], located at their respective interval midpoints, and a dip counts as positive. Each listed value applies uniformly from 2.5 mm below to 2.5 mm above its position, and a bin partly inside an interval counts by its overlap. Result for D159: 7.8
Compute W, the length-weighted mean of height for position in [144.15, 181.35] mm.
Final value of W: 260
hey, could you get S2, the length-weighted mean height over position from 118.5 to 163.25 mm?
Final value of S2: 222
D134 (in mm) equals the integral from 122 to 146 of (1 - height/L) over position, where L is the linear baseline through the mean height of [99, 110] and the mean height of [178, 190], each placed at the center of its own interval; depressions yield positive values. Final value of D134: 8.2 mm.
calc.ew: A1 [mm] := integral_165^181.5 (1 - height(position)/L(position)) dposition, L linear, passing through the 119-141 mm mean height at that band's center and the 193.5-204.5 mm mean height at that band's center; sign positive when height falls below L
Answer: 0.7 mm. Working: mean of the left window 204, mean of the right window 335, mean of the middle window 273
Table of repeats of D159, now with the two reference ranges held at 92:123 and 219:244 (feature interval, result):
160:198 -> -4.6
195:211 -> -2.7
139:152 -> 3.3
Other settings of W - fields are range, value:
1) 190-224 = 297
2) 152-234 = 285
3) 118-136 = 213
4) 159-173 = 268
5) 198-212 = 302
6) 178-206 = 329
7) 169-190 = 299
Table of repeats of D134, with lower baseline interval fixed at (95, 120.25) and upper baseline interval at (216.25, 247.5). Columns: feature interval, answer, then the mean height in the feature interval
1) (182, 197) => -3.9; 341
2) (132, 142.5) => 3.6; 182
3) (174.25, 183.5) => -0.5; 287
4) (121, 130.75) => 2.1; 219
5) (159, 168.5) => 0.2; 269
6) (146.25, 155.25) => 1.3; 237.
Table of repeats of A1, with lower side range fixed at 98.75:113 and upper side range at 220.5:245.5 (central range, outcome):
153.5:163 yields 0.2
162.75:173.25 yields 0.3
